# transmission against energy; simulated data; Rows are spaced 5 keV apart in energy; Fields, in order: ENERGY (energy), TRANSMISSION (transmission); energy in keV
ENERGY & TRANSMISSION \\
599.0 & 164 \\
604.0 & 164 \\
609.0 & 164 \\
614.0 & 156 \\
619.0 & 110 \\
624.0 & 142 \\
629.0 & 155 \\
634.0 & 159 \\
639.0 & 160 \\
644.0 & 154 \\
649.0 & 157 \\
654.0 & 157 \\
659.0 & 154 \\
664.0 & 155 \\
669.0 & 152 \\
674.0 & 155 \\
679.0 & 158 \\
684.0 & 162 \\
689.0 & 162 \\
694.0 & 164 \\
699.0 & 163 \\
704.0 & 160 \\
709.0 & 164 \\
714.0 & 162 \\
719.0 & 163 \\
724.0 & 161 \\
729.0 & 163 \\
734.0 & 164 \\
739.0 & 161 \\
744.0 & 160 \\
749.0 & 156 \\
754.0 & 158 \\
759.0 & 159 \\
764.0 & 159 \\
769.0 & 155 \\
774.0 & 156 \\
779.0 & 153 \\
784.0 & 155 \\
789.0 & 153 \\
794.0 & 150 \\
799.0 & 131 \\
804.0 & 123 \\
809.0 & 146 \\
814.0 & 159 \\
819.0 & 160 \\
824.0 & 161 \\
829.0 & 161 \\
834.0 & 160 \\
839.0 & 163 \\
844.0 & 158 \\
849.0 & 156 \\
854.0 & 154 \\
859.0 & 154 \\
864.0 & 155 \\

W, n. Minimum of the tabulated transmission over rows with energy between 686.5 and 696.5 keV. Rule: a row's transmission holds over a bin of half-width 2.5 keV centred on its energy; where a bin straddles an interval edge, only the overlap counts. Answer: 162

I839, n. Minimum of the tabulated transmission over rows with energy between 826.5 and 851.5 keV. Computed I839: 156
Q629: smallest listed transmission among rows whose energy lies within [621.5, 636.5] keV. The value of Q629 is 142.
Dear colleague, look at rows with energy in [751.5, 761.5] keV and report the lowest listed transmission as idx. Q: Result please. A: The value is 158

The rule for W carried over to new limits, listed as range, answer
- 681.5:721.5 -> 160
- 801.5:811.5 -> 123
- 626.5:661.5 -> 154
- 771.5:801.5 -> 131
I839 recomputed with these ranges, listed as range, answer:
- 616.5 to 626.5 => 110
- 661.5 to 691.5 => 152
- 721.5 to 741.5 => 161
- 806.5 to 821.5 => 146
